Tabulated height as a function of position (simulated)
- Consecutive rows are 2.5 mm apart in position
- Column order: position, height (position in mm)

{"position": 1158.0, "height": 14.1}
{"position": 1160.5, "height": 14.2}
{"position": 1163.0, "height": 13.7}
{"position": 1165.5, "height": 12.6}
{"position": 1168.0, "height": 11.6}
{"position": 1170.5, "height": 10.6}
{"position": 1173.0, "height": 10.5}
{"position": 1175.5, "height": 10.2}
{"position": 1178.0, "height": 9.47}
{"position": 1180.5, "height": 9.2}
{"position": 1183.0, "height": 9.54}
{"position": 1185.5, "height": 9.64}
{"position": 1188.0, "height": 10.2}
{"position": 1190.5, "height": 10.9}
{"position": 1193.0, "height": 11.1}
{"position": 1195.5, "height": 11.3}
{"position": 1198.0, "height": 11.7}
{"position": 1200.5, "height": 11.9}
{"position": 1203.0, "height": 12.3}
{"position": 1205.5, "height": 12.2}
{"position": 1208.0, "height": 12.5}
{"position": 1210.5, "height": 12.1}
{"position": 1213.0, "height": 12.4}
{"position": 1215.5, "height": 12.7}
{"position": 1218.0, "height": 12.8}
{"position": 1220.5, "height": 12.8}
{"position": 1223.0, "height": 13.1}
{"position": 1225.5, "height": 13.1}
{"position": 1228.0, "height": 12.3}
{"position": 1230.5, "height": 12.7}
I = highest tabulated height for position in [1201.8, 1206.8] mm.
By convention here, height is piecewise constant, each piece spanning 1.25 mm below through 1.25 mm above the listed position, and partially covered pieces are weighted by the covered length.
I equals 12.3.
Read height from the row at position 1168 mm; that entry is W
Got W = 11.6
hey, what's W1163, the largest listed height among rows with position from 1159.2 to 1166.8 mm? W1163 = 14.2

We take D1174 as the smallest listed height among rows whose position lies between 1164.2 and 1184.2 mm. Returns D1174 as 9.2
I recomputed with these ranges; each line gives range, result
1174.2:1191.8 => 10.9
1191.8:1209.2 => 12.5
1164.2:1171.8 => 12.6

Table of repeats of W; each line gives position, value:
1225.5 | 13.1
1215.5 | 12.7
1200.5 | 11.9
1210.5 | 12.1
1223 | 13.1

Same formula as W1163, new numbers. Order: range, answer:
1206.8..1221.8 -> 12.8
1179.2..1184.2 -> 9.54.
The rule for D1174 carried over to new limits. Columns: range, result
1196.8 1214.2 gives 11.7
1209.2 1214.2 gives 12.1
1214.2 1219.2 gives 12.7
